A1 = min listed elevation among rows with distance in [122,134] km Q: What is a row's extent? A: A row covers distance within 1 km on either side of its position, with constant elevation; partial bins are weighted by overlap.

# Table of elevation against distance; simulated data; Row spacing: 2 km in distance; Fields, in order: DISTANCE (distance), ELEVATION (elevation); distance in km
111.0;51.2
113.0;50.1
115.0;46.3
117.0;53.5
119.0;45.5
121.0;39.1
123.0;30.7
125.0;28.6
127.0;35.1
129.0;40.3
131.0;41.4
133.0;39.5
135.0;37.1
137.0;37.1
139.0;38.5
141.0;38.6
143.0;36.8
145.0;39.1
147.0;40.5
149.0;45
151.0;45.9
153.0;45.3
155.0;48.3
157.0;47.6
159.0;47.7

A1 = 28.6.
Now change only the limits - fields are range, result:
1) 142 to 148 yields 36.8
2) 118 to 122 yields 39.1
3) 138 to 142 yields 38.5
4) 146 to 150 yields 40.5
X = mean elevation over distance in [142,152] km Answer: 41.5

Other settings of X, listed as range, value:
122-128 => 31.5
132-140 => 38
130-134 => 40.5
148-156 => 46.1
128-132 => 40.8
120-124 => 34.9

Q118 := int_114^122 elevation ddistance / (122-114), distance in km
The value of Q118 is 46.1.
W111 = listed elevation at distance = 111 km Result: 51.2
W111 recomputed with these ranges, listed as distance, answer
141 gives 38.6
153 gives 45.3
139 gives 38.5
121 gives 39.1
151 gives 45.9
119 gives 45.5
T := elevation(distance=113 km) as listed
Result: 50.1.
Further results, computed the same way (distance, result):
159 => 47.7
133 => 39.5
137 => 37.1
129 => 40.3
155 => 48.3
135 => 37.1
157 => 47.6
